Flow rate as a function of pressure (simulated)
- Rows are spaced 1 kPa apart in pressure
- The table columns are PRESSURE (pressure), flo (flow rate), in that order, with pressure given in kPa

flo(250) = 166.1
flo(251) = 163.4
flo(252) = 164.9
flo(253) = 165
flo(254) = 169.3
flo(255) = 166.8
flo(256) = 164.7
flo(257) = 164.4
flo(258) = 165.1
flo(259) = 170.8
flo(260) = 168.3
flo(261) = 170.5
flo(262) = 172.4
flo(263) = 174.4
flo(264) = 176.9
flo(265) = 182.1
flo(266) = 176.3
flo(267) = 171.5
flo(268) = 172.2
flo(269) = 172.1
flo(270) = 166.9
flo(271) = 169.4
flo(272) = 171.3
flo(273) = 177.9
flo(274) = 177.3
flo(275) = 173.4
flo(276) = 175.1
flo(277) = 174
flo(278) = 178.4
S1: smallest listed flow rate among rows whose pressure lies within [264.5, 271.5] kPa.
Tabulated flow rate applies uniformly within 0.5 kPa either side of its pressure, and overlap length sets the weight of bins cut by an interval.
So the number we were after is 166.9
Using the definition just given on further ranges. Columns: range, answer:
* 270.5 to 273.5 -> 169.4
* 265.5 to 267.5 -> 171.5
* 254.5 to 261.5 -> 164.4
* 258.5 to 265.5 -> 168.3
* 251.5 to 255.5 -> 164.9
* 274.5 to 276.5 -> 173.4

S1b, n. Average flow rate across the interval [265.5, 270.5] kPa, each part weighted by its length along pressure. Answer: 172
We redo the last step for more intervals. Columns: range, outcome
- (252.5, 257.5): 166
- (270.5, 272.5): 170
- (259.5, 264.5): 172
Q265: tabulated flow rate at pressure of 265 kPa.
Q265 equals 182.1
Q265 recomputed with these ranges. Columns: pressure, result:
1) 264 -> 176.9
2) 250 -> 166.1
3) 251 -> 163.4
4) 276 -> 175.1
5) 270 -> 166.9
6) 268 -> 172.2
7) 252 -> 164.9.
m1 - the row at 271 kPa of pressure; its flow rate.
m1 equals 169.4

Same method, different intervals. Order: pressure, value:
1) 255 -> 166.8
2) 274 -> 177.3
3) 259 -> 170.8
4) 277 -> 174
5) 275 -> 173.4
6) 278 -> 178.4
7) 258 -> 165.1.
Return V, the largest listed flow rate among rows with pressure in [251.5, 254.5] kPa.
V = 169.3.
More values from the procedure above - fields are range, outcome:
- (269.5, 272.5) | 171.3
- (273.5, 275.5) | 177.3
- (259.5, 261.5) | 170.5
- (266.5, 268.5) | 172.2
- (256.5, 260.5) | 170.8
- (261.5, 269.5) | 182.1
